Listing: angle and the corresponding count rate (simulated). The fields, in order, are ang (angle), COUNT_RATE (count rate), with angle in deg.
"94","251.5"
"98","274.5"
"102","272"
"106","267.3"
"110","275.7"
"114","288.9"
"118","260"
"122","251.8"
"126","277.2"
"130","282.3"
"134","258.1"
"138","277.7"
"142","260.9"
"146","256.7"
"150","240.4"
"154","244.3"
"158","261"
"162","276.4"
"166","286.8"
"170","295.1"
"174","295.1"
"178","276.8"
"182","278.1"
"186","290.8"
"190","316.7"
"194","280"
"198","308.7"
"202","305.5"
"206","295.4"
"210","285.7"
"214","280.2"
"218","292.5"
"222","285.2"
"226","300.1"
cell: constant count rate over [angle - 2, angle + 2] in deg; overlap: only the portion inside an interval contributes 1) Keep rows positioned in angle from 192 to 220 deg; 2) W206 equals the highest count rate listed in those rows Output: 308.7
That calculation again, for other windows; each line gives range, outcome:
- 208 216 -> 285.7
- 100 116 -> 288.9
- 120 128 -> 277.2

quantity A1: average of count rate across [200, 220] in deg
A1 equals 292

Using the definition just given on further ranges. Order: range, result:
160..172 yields 286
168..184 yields 286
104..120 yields 273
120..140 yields 269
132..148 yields 263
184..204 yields 300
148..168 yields 262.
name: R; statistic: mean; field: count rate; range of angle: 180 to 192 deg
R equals 295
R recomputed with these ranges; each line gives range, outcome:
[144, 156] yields 247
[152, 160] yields 253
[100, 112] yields 272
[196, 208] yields 303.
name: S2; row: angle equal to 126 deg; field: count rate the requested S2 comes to 277.2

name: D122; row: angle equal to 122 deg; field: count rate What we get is 251.8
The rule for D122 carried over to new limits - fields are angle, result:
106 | 267.3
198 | 308.7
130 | 282.3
